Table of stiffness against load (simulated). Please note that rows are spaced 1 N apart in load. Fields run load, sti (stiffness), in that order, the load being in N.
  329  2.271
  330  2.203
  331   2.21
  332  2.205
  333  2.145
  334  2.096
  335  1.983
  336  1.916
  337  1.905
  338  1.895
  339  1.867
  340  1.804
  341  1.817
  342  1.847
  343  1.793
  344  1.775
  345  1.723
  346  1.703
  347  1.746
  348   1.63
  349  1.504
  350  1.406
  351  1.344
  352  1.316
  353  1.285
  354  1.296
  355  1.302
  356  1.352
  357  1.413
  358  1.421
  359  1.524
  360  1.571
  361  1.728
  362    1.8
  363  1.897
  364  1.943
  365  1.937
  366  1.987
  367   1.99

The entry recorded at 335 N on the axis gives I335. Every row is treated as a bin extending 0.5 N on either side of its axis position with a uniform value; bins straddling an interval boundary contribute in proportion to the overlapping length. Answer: 1.983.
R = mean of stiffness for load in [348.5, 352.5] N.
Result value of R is 1.39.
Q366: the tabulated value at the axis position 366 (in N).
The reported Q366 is 1.987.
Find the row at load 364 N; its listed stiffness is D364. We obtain 1.943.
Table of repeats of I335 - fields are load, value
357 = 1.413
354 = 1.296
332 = 2.205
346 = 1.703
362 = 1.8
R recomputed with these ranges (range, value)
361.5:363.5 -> 1.85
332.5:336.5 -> 2.04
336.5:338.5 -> 1.9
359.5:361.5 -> 1.65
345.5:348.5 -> 1.69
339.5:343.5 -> 1.82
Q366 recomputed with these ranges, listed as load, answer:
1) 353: 1.285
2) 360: 1.571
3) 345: 1.723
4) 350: 1.406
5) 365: 1.937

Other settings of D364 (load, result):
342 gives 1.847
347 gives 1.746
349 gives 1.504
